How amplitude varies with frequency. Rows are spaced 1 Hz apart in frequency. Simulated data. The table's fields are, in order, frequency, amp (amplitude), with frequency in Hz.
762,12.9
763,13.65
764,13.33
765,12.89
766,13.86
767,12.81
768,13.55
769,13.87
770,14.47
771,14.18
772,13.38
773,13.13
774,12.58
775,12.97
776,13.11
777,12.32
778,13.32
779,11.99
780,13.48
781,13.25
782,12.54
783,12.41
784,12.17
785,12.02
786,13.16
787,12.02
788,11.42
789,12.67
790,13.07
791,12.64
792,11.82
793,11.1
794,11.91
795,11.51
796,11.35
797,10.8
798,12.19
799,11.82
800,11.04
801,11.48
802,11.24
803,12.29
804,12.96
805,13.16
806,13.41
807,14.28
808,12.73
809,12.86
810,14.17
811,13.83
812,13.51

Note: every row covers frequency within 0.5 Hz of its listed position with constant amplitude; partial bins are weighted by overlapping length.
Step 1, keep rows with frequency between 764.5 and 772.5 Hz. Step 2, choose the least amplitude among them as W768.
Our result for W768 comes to 12.81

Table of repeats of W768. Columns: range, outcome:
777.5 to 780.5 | 11.99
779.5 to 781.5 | 13.25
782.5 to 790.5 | 11.42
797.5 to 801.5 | 11.04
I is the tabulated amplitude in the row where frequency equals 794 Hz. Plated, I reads 11.91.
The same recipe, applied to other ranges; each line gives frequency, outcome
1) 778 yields 13.32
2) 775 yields 12.97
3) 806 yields 13.41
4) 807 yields 14.28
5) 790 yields 13.07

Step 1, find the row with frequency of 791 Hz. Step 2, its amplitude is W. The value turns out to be 12.64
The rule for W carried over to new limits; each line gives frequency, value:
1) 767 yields 12.81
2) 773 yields 13.13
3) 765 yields 12.89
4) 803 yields 12.29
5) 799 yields 11.82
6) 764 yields 13.33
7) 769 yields 13.87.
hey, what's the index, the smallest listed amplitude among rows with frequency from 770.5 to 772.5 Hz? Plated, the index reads 13.38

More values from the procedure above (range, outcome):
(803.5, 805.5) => 12.96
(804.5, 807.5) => 13.16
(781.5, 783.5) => 12.41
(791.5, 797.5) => 10.8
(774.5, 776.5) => 12.97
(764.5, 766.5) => 12.89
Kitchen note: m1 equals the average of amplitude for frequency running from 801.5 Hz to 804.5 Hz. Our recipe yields 12.2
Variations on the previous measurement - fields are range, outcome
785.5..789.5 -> 12.3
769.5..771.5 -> 14.3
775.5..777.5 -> 12.7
